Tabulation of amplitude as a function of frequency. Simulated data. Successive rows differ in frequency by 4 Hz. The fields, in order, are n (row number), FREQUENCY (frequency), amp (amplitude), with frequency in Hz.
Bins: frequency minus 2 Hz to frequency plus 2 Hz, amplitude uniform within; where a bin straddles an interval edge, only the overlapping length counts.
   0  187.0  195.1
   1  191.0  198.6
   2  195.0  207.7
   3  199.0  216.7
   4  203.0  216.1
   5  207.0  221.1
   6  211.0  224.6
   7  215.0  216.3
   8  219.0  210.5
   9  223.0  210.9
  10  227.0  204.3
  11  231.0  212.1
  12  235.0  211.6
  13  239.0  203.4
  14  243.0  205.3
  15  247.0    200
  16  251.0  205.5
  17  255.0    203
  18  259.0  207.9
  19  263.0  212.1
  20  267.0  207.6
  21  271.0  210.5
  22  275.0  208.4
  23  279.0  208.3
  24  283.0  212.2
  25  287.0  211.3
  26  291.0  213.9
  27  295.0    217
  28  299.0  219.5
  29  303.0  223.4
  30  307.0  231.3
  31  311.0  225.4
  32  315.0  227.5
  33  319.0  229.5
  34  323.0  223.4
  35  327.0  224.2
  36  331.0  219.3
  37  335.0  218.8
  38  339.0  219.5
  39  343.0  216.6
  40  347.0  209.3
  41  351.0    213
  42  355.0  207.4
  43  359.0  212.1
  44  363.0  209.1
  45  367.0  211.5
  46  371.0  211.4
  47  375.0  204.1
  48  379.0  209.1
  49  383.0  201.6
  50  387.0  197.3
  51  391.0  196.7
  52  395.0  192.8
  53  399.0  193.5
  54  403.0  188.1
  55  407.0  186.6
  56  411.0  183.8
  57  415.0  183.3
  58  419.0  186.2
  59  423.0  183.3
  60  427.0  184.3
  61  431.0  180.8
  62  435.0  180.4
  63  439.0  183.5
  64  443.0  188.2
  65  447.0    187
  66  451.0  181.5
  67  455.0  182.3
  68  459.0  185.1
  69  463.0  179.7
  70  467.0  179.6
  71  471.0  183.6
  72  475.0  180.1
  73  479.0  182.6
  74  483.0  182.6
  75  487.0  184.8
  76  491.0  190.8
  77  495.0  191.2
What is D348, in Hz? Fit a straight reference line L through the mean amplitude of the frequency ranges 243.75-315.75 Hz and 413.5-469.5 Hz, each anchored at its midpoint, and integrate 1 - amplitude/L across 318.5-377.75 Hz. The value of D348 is -4.21 Hz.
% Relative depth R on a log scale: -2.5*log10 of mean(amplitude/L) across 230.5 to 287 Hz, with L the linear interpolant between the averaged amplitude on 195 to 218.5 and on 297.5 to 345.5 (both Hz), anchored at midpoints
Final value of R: 0.06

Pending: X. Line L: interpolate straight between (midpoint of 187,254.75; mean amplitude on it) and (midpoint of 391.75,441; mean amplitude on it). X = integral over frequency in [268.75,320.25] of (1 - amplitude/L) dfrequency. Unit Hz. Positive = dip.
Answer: -4.5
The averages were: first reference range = 210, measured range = 218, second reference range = 186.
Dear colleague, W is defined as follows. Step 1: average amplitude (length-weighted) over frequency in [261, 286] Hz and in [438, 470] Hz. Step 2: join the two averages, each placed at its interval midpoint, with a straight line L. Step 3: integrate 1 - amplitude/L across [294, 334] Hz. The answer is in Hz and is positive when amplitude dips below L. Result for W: -4.0 Hz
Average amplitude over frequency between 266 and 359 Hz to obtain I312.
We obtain 217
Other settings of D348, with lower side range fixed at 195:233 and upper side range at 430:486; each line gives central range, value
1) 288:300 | -0.71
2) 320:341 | -2.34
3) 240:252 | 0.39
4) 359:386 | -1.94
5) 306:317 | -1.42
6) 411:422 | 0.21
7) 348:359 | -0.80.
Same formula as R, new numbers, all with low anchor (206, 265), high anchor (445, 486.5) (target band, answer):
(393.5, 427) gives 0.01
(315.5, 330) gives -0.13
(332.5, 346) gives -0.11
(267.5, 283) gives -0.02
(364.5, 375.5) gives -0.09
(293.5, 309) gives -0.11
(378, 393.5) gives -0.05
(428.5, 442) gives 0.02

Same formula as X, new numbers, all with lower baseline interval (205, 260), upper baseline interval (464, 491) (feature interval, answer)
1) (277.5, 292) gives -0.52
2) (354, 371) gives -1.30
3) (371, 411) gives -0.91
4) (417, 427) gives 0.22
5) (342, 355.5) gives -1.01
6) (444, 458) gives 0.12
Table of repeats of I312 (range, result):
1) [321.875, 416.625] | 205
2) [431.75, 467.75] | 183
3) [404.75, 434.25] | 184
